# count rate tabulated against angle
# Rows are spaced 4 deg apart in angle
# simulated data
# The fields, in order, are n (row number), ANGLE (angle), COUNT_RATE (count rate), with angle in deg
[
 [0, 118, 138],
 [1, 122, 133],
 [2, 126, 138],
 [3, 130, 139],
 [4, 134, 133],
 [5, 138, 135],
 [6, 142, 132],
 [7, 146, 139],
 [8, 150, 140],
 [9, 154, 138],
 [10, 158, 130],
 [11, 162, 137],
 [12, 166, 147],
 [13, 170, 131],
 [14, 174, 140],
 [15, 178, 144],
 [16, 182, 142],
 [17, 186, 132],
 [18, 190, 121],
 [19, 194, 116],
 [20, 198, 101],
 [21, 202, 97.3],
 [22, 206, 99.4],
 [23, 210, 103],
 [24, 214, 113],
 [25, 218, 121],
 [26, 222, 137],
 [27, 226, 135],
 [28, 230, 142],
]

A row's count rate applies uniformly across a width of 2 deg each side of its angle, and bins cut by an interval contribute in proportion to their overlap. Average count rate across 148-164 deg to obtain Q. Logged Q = 136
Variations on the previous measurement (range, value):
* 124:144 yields 135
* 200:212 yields 99.9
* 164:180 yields 140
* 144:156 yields 139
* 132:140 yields 134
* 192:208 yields 103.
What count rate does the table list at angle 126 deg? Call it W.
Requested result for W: 138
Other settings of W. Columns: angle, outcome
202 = 97.3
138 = 135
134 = 133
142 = 132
